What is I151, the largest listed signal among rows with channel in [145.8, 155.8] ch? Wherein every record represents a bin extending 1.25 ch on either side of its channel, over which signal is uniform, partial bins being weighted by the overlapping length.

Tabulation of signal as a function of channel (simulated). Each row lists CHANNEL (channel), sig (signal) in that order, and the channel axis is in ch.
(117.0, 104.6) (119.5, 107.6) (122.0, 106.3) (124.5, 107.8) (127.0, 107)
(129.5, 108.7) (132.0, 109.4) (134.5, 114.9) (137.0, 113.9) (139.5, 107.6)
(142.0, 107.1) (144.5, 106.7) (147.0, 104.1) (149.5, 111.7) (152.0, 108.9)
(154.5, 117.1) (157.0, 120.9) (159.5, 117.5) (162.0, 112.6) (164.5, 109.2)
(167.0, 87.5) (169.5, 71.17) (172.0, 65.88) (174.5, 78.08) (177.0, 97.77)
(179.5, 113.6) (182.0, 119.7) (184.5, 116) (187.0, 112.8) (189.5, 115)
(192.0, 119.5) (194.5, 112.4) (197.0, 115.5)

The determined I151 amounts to 117.1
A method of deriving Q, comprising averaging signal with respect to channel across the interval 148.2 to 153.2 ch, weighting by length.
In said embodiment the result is 110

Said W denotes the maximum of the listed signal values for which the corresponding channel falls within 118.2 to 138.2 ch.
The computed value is 114.9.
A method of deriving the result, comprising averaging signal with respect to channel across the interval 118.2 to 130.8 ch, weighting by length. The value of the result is 107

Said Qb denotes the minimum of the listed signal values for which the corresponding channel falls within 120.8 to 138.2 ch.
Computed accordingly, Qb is 106.3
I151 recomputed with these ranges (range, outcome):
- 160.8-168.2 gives 112.6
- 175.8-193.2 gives 119.7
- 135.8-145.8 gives 113.9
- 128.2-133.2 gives 109.4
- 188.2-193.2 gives 119.5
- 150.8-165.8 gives 120.9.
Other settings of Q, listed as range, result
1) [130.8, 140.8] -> 111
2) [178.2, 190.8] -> 115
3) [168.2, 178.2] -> 78.2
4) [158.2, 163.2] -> 115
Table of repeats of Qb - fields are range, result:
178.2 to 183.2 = 113.6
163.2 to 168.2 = 87.5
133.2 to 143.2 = 107.1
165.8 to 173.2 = 65.88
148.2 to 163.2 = 108.9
